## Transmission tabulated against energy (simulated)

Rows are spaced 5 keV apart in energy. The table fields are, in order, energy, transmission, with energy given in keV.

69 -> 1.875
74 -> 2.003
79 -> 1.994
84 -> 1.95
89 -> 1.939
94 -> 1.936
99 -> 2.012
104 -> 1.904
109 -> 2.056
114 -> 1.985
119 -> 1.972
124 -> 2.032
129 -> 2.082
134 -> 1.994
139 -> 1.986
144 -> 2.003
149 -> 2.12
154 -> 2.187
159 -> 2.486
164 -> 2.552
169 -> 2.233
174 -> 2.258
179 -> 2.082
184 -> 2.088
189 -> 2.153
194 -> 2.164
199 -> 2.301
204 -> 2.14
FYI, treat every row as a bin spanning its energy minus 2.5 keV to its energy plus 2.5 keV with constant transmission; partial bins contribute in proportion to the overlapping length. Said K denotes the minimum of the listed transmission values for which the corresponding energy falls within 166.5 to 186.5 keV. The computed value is 2.082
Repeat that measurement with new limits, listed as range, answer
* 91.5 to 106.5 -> 1.904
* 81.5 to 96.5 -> 1.936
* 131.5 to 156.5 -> 1.986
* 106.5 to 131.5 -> 1.972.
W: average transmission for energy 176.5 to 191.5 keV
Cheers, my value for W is 2.11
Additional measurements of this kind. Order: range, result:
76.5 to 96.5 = 1.95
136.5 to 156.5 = 2.07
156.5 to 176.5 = 2.38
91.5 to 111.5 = 1.98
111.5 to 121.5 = 1.98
